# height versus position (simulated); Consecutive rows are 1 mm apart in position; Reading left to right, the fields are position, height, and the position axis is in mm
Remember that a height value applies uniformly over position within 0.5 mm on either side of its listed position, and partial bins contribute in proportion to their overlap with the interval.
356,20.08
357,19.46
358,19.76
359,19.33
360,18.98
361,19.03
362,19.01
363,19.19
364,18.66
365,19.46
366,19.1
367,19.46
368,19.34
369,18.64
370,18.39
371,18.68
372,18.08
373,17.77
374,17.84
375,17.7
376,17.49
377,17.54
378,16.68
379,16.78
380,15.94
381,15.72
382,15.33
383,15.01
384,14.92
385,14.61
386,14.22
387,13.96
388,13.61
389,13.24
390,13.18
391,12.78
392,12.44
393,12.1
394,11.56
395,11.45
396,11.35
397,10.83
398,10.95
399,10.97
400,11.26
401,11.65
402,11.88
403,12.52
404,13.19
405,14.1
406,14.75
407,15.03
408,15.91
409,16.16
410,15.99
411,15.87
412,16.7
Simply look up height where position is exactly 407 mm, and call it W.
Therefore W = 15.03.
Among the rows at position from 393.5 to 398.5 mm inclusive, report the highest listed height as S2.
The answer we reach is 11.56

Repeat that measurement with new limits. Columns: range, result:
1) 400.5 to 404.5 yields 13.19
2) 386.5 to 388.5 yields 13.96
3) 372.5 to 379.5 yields 17.84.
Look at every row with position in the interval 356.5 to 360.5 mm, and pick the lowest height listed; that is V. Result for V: 18.98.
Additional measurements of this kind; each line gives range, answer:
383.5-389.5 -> 13.24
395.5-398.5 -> 10.83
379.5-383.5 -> 15.01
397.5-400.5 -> 10.95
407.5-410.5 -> 15.91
